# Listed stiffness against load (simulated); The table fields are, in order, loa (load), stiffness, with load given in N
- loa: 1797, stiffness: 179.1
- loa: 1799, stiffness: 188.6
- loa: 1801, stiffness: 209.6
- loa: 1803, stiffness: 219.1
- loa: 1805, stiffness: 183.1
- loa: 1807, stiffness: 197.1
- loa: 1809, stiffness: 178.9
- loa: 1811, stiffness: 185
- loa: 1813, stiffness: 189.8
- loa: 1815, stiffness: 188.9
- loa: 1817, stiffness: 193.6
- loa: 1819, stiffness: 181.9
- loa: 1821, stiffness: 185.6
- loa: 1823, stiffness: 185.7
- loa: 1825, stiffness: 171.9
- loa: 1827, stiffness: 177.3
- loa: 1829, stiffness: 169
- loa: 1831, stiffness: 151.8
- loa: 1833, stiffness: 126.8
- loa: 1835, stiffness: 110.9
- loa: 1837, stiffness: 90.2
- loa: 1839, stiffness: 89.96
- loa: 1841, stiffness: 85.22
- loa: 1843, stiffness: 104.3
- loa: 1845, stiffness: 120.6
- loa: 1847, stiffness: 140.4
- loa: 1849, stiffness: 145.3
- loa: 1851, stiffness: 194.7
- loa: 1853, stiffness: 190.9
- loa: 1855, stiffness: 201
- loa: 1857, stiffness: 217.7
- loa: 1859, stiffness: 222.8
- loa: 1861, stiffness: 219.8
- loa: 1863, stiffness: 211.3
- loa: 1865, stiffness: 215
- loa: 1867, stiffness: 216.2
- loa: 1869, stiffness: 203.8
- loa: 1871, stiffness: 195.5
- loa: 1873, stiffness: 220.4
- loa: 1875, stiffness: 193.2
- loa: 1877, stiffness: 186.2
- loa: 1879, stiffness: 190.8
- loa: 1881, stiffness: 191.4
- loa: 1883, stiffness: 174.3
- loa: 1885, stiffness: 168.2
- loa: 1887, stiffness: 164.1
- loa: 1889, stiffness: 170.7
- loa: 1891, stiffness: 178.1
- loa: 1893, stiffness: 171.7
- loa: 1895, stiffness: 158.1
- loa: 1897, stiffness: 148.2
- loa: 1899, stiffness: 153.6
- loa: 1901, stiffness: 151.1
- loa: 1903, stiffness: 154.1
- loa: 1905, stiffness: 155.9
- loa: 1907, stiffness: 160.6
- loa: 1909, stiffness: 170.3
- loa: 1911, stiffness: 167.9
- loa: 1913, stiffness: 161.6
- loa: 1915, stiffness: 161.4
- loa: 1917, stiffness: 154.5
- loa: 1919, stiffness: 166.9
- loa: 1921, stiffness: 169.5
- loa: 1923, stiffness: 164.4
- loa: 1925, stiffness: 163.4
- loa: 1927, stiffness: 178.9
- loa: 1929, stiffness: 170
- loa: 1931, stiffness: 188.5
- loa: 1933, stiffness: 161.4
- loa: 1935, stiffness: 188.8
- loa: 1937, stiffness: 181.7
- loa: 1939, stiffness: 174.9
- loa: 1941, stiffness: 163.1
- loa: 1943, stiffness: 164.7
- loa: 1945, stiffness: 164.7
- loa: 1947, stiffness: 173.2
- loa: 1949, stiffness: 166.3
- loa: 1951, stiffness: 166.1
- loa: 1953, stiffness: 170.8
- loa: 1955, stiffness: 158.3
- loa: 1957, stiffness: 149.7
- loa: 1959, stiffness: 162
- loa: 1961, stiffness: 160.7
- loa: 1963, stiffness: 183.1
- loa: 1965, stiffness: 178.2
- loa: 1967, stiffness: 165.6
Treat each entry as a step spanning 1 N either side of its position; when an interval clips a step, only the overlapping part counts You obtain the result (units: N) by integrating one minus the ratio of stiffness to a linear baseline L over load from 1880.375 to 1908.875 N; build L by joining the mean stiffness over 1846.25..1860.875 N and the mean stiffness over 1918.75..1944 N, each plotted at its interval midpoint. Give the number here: 2.6 N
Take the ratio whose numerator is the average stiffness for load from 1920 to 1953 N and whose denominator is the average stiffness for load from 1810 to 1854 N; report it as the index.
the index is 1.11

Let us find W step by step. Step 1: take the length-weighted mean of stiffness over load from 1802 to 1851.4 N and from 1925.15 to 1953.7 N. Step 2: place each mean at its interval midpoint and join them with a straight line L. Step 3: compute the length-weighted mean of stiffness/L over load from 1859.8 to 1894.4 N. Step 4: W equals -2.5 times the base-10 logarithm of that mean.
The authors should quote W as -0.17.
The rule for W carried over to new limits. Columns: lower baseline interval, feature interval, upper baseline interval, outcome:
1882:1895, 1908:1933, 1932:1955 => 0.01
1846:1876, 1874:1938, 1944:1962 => 0.08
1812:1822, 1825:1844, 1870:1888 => 0.44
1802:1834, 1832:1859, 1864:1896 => 0.27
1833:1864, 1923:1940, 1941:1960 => -0.08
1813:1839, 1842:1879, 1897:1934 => -0.17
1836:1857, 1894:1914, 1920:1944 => 0.03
